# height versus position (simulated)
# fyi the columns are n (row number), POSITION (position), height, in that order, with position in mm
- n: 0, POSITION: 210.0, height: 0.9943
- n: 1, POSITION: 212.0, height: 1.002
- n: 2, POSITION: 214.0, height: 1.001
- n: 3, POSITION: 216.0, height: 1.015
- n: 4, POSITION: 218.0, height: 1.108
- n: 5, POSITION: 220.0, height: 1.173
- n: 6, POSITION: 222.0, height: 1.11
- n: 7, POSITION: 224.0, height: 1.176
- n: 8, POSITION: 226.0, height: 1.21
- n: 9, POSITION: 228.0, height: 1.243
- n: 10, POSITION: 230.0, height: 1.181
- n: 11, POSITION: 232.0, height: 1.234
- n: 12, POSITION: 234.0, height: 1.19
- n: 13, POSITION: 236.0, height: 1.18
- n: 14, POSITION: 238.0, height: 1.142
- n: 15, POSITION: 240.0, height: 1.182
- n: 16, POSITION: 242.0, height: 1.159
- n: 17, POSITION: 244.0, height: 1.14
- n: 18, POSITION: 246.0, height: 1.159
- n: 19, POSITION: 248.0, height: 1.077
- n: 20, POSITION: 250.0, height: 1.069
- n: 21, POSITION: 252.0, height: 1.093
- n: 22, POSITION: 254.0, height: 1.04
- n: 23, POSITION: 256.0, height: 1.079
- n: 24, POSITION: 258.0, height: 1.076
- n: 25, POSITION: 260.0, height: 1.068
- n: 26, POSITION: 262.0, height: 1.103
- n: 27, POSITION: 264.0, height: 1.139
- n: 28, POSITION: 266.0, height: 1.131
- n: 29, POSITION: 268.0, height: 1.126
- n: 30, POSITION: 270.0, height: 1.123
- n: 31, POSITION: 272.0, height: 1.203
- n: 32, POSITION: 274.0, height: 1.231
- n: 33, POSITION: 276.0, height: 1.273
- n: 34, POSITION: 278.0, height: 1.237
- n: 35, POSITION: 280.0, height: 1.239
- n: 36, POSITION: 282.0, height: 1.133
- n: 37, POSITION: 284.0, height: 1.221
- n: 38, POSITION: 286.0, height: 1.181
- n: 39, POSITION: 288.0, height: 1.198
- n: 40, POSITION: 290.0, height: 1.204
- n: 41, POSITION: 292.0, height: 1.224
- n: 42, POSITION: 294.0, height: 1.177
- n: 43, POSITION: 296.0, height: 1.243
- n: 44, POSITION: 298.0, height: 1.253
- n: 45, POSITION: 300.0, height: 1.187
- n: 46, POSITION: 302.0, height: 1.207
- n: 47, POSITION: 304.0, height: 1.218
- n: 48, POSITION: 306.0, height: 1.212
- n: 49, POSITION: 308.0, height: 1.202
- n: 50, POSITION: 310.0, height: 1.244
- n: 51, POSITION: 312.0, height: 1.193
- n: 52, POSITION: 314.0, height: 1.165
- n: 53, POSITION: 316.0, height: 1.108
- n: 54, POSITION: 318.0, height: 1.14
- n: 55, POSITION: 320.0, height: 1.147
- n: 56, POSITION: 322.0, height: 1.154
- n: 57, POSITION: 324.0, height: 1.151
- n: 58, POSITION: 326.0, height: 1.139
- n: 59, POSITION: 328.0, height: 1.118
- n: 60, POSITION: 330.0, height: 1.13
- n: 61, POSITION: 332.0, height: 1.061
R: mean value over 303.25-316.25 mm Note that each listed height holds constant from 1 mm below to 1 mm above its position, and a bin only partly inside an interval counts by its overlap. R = 1.2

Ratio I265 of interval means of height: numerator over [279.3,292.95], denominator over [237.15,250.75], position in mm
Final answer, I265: 1.1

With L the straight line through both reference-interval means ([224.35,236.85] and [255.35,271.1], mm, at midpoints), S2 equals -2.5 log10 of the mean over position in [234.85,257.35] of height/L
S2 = 0.04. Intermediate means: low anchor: 1.21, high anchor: 1.11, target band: 1.12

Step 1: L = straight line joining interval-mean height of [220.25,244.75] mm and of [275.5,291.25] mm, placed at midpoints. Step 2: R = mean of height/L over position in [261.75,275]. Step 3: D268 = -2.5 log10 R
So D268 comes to 0.04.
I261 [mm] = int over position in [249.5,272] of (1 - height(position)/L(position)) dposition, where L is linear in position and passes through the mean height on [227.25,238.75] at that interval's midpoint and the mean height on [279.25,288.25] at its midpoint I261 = 1.8 mm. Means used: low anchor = 1.2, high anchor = 1.19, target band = 1.1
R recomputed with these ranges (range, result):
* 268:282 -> 1.21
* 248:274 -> 1.11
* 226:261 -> 1.14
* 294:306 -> 1.22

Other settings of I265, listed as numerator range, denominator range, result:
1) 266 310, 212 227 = 1.09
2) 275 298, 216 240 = 1.04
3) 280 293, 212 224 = 1.11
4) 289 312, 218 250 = 1.04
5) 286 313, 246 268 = 1.11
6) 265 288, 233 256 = 1.06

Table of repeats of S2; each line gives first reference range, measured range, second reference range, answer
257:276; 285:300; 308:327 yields -0.05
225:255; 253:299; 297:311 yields 0.02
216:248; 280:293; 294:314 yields 0.00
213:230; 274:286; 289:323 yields -0.04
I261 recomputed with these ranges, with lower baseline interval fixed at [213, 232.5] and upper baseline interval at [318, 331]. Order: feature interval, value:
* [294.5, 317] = -1.2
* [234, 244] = -0.2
